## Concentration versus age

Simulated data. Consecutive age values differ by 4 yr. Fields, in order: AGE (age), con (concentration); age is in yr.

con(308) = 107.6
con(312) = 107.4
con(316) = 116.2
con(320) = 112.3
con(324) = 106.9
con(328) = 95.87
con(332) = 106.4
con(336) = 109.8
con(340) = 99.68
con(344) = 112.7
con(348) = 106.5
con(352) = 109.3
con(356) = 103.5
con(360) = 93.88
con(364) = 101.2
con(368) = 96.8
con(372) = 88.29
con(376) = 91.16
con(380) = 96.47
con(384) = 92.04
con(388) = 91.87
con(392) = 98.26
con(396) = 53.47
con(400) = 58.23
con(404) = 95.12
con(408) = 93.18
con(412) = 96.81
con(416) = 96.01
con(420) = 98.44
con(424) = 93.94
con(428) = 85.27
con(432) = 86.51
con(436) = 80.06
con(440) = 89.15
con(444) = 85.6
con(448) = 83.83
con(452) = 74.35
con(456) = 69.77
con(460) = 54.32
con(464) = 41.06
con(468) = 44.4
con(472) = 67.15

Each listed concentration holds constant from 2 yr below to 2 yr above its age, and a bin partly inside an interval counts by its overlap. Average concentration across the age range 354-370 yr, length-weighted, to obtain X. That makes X 98.8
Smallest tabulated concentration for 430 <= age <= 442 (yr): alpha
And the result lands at 80.06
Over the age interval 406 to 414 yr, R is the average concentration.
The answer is 95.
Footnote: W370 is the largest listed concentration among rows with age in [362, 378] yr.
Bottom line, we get 101.2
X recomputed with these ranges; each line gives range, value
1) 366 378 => 92.1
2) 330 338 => 108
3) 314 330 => 108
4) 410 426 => 96.3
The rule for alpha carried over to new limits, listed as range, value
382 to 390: 91.87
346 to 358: 103.5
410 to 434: 85.27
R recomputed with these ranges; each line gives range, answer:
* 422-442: 87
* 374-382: 93.8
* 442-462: 73.6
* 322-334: 103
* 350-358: 106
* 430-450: 85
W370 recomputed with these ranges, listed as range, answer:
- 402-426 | 98.44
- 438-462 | 89.15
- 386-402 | 98.26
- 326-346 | 112.7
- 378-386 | 96.47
